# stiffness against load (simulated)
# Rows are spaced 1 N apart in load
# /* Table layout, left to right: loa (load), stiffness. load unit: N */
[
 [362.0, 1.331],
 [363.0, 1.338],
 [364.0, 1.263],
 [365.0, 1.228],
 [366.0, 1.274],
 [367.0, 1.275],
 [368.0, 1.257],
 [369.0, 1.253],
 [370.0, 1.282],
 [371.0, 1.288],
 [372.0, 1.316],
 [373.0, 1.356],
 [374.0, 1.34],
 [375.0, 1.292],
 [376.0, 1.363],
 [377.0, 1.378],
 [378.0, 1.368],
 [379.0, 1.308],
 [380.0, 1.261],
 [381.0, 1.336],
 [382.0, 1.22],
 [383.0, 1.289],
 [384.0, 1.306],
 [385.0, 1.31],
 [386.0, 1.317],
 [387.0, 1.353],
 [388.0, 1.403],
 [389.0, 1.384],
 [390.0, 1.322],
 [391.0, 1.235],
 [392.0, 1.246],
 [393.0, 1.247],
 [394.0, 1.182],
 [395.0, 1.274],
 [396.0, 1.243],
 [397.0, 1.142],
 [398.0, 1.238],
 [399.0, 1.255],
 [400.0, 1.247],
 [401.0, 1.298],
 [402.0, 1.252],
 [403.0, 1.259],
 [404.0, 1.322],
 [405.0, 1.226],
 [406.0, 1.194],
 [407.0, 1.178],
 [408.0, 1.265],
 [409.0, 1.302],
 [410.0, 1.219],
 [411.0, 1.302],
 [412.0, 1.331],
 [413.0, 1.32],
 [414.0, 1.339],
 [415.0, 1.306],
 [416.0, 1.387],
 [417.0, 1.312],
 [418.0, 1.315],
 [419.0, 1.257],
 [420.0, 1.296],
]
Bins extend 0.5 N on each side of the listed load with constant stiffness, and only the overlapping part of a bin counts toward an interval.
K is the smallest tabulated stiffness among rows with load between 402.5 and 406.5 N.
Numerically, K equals 1.194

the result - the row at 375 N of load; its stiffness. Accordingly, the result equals 1.292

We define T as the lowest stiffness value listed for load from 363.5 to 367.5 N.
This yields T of 1.228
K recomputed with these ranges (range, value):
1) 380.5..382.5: 1.22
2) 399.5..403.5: 1.247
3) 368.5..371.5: 1.253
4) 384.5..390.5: 1.31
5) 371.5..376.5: 1.292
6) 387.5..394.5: 1.182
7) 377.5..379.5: 1.308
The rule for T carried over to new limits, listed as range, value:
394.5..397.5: 1.142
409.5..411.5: 1.219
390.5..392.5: 1.235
